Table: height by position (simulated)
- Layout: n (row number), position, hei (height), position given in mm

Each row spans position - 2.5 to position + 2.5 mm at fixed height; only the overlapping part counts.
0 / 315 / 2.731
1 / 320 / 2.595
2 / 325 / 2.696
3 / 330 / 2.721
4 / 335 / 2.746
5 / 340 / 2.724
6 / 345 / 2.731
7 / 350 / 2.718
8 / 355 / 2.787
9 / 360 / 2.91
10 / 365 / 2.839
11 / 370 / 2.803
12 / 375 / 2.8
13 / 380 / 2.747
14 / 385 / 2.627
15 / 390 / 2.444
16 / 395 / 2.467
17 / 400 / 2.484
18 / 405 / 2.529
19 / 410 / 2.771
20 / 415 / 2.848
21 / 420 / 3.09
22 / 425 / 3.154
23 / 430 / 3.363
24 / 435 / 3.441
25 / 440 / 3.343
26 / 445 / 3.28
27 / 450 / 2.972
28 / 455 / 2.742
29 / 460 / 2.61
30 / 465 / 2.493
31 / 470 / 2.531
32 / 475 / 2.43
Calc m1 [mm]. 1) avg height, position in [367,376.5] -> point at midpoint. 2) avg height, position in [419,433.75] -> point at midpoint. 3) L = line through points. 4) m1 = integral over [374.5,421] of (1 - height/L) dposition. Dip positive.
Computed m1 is 5.3 mm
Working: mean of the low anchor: 2.8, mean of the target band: 2.66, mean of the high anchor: 3.23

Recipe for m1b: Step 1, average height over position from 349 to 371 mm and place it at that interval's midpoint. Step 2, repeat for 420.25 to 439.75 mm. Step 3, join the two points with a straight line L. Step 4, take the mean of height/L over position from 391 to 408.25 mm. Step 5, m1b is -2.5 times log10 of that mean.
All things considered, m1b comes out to 0.229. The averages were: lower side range 2.82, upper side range 3.3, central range 2.5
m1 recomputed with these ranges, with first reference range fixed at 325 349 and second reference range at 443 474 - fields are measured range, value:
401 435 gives -2.9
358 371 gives -0.6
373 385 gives 0.0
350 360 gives -0.3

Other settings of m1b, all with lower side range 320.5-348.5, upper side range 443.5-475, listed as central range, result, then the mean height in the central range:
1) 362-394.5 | 0.01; 2.7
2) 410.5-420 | -0.07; 2.9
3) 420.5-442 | -0.21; 3.3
